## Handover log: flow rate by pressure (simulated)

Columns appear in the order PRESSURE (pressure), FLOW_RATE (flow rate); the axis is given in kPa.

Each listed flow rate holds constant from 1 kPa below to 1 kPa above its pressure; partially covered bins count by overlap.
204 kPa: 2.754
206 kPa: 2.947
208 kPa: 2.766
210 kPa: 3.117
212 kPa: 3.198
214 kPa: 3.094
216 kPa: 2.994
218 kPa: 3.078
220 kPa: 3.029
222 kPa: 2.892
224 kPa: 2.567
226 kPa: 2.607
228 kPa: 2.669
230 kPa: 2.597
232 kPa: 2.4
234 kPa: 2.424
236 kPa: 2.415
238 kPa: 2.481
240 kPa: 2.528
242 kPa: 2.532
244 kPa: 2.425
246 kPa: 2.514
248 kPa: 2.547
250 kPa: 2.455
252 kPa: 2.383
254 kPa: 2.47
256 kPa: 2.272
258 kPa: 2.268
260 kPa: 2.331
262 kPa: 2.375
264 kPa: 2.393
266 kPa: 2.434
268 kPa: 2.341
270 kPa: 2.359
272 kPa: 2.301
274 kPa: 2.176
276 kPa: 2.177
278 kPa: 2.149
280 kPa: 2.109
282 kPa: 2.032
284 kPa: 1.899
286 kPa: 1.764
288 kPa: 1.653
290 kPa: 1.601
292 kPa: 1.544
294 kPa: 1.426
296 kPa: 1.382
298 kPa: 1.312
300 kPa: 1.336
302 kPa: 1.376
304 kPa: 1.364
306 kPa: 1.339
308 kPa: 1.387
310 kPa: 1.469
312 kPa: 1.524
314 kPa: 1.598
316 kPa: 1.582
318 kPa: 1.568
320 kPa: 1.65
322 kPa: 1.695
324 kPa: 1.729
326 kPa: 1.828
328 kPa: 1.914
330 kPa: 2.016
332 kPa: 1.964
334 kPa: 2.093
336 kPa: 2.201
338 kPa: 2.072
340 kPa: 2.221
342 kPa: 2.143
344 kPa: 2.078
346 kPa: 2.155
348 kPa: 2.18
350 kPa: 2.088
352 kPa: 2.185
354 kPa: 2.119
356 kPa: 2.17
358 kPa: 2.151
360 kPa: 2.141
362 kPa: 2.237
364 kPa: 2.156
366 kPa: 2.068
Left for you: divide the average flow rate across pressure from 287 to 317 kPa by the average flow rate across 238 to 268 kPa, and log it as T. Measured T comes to 0.6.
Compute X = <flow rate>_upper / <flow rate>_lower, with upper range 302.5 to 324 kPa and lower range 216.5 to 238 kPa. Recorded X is 0.57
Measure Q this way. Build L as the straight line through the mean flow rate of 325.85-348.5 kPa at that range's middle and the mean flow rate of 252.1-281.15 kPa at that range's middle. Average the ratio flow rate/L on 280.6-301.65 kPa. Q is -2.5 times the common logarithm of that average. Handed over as 0.359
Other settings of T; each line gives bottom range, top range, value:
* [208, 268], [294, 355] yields 0.68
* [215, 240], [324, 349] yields 0.77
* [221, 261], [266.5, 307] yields 0.72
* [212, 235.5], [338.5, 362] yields 0.78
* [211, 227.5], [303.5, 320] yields 0.51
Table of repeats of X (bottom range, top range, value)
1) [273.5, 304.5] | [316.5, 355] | 1.17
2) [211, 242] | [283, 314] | 0.55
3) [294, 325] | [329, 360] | 1.43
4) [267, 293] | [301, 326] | 0.76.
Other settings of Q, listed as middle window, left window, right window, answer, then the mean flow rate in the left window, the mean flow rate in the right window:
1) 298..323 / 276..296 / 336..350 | 0.30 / 1.8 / 2.14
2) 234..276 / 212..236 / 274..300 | -0.07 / 2.76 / 1.75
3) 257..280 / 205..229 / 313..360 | 0.10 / 2.91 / 1.98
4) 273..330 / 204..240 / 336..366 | 0.39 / 2.77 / 2.15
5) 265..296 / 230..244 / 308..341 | 0.09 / 2.47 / 1.81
